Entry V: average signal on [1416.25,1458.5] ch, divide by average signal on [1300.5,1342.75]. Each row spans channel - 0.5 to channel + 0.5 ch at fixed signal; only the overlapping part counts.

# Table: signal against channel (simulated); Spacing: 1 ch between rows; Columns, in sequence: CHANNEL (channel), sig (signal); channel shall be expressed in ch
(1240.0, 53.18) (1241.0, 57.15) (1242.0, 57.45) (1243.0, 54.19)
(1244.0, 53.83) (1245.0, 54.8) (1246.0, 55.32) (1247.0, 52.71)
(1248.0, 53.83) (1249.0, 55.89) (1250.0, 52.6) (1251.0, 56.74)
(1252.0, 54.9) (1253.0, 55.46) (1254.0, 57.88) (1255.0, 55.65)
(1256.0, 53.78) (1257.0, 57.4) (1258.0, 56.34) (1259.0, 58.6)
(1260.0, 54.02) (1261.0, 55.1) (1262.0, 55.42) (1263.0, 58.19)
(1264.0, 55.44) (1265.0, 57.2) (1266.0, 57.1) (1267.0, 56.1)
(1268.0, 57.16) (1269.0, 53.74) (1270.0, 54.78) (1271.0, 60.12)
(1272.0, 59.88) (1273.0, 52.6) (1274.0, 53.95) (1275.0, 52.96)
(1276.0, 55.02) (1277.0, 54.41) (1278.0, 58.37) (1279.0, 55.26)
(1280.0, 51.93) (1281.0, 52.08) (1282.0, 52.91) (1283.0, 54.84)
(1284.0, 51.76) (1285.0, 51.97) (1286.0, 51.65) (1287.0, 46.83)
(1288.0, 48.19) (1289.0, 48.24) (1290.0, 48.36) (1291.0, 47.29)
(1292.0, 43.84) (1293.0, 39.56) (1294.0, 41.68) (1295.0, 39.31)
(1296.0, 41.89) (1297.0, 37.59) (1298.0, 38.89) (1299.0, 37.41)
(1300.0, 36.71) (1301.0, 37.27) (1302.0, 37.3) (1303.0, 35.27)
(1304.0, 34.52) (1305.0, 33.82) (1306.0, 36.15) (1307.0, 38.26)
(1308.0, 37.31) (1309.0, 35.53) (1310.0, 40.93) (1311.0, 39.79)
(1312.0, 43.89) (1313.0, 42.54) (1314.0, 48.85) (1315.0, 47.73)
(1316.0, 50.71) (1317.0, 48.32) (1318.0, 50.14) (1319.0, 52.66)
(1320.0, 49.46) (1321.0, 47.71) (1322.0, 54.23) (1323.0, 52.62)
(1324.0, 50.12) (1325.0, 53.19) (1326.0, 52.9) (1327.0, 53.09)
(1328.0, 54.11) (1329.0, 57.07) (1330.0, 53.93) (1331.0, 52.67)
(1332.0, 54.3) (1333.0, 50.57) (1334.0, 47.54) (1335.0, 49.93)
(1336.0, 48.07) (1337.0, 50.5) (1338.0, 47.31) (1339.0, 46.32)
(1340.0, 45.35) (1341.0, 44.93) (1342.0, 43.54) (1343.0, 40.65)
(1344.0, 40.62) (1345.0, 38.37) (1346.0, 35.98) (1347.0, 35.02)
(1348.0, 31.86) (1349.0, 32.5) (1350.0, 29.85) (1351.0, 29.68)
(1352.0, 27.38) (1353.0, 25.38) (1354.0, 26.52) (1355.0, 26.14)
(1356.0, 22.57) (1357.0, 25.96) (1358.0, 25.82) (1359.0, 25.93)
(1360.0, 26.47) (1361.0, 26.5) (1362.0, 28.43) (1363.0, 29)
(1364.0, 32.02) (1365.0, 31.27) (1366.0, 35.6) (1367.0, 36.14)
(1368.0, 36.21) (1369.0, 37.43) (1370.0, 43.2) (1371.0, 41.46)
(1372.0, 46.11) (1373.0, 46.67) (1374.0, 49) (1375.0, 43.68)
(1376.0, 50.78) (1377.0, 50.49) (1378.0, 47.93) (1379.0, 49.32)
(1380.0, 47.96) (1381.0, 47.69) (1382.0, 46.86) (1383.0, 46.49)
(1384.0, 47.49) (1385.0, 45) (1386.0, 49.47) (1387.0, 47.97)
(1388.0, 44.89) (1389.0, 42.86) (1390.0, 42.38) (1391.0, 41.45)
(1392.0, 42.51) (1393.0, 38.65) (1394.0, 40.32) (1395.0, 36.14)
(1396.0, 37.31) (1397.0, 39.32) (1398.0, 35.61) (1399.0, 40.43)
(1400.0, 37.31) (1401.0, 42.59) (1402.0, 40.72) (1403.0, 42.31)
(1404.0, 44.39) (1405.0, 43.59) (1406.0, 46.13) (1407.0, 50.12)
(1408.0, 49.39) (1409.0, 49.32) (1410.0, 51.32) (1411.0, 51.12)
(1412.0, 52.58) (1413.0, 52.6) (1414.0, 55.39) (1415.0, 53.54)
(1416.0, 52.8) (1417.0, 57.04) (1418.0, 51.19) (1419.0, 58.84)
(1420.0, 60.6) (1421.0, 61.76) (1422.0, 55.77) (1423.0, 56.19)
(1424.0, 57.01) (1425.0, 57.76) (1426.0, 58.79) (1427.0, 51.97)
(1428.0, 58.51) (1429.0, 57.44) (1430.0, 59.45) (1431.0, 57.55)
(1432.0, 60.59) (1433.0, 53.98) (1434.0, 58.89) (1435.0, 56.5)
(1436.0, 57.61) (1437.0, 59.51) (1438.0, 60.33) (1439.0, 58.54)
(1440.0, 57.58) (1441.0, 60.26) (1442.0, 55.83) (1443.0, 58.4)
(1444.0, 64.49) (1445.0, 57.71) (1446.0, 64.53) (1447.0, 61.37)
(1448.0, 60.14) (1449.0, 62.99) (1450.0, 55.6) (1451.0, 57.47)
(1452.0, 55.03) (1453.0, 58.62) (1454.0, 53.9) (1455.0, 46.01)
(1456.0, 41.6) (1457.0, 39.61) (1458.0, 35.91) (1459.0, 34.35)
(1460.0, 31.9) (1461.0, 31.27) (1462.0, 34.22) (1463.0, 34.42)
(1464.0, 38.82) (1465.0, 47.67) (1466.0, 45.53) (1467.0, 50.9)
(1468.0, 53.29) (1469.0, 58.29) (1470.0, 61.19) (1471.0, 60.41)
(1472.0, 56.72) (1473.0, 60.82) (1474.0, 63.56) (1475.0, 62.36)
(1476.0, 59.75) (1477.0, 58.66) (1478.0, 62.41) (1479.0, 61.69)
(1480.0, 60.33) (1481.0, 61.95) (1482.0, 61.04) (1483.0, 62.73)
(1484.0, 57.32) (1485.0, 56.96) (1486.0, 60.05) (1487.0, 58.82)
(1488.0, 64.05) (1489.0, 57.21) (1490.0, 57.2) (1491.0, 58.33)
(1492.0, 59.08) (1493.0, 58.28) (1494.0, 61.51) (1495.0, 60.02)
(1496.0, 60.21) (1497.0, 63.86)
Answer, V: 1.2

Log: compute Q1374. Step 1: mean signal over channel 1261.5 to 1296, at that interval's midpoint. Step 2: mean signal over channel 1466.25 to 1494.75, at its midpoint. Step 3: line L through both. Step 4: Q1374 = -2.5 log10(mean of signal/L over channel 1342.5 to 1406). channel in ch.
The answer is 0.40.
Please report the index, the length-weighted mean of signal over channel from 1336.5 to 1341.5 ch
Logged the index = 46.9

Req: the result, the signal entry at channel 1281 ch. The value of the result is 52.08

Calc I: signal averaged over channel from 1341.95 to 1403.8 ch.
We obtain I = 38.3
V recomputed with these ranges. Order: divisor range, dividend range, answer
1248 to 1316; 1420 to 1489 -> 1.13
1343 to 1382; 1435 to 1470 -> 1.43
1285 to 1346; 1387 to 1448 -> 1.14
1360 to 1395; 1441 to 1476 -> 1.24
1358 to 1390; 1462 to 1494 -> 1.38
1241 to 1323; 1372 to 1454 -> 1.04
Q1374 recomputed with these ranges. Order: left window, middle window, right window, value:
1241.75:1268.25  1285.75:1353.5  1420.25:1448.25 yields 0.29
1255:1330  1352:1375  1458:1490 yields 0.47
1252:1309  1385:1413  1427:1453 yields 0.27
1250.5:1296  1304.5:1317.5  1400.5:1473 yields 0.26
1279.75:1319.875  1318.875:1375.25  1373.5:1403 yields 0.08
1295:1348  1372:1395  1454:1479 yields 0.02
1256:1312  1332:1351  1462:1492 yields 0.20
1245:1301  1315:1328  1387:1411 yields -0.06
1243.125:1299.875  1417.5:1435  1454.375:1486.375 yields -0.11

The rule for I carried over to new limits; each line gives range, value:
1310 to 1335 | 50.1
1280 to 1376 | 41.9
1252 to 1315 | 48.7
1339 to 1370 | 32.8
